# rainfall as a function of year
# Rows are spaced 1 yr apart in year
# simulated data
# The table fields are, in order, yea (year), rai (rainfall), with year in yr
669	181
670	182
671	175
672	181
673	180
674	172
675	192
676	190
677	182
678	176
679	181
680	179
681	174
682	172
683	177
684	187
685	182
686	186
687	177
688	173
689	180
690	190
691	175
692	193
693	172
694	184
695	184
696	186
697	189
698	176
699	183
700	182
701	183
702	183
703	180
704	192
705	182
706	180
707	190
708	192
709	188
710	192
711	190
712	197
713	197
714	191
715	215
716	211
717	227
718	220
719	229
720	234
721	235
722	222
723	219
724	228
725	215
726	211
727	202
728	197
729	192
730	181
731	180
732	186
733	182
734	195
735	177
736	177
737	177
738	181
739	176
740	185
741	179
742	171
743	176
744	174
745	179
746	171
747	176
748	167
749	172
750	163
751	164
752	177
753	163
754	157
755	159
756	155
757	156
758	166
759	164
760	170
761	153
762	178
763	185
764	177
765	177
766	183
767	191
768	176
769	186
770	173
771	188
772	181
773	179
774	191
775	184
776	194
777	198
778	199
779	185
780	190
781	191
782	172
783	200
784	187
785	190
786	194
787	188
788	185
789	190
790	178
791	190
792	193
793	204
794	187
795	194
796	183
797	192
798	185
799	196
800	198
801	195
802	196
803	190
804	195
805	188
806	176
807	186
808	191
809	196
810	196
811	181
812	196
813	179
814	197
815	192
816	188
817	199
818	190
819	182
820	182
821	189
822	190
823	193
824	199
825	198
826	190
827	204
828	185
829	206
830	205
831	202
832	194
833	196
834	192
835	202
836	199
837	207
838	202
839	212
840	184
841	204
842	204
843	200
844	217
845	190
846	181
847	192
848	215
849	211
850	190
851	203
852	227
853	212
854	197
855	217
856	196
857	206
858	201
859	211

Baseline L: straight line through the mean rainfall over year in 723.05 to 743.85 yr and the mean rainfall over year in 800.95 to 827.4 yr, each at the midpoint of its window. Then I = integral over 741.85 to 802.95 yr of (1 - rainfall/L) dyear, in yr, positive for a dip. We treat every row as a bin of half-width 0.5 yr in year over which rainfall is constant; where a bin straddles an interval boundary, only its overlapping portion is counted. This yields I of 2.8 yr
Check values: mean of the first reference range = 189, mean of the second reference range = 191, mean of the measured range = 181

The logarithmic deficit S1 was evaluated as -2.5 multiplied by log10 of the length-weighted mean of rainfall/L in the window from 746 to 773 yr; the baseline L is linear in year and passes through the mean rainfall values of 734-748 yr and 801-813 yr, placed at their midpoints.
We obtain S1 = 0.06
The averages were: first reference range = 177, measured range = 172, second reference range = 190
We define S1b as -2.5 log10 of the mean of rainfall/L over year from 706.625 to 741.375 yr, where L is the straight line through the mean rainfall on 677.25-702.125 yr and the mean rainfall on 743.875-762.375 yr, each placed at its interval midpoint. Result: -0.15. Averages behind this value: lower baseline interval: 181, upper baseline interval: 166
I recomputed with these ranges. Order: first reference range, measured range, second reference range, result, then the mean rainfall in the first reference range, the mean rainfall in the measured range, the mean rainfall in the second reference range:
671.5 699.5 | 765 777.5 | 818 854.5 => 0.4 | 181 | 185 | 199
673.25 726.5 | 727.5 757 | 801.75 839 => 2.7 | 192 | 175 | 194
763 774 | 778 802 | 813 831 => -0.5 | 182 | 190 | 193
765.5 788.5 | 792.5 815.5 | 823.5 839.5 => 0.3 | 187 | 191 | 200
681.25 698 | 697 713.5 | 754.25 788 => -0.5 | 181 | 187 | 180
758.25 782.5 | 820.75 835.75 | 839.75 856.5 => 0.1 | 182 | 196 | 203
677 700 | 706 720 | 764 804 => -1.6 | 181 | 203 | 188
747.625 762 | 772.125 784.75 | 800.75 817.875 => -1.0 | 164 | 189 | 191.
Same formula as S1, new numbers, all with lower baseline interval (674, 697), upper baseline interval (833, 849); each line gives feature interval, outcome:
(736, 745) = 0.06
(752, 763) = 0.16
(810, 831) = 0.03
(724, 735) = -0.05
